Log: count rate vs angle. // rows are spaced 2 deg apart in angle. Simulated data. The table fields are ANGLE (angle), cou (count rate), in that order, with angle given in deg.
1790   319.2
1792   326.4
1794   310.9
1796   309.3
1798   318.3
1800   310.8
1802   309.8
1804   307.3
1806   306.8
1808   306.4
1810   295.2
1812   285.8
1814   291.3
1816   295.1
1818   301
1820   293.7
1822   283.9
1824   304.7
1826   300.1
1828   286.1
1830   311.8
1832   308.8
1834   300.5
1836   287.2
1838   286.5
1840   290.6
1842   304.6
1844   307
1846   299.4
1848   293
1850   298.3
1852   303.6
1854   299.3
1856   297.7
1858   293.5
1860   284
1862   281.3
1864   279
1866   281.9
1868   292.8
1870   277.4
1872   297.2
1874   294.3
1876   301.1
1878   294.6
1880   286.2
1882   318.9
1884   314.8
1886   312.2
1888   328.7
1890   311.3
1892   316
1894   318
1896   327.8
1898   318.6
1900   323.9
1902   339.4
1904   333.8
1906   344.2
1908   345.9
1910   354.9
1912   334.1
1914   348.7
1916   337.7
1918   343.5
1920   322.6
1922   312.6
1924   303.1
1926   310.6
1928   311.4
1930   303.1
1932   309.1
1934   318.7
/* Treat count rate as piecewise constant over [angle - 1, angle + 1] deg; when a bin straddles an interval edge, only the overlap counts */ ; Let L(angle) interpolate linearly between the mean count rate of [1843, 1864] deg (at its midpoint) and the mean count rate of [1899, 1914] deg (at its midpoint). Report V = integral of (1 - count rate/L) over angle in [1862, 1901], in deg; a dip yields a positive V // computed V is 1.78 deg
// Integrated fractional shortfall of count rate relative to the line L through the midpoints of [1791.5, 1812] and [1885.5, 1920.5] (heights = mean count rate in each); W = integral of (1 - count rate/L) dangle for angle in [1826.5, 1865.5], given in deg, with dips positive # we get 2.9 deg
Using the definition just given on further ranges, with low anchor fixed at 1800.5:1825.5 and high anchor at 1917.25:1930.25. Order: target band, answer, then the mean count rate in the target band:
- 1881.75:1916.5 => -2.0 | 329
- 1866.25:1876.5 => 0.5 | 291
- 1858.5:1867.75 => 0.7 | 283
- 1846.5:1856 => 0.2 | 299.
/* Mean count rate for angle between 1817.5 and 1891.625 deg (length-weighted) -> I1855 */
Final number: 298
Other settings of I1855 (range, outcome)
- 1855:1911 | 310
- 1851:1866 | 291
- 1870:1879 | 295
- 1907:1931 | 327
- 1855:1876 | 289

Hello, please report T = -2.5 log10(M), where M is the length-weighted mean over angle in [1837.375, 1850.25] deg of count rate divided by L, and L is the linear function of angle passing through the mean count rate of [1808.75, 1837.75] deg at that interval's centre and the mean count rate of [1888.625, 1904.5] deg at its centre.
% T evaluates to 0.02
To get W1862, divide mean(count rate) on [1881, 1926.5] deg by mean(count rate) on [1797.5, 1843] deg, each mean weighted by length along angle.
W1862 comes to 1.1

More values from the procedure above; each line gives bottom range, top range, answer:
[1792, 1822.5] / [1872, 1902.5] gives 1.03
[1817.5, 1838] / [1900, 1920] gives 1.15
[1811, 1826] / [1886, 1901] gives 1.09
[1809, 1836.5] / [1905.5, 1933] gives 1.10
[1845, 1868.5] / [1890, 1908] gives 1.12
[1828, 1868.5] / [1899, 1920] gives 1.15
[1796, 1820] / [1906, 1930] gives 1.09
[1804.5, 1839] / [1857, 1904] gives 1.03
